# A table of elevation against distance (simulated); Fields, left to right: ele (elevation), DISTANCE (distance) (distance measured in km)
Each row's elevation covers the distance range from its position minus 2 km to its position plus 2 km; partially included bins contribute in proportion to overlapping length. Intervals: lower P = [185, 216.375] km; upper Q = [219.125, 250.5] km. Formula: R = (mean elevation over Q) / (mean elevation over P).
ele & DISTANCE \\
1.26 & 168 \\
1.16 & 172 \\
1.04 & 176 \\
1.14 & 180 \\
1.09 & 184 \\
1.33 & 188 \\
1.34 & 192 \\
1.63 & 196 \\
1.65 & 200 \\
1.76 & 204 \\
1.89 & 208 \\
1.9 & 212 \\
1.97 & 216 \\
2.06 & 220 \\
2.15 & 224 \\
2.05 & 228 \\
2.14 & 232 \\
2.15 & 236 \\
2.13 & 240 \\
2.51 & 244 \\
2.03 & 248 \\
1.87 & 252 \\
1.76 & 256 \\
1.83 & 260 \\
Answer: 1.30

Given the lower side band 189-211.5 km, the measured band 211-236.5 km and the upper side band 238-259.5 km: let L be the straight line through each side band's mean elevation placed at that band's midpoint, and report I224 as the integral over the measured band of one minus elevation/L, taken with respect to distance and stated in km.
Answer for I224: -3.00 km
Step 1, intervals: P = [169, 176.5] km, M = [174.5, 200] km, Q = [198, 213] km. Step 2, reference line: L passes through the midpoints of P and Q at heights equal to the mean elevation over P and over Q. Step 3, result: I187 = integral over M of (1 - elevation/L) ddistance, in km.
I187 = 2.45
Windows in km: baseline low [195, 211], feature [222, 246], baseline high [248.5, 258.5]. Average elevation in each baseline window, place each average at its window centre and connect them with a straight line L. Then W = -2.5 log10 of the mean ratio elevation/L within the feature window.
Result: -0.21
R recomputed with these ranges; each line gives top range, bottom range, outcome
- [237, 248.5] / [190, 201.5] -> 1.46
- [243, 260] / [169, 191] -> 1.71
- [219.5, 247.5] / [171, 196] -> 1.78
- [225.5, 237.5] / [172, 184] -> 1.92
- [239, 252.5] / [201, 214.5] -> 1.18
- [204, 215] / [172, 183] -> 1.70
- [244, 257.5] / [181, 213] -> 1.28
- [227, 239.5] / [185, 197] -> 1.53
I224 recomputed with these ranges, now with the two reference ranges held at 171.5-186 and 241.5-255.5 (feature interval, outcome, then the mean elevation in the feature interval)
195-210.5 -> -3.2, 1.74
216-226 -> -2.2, 2.08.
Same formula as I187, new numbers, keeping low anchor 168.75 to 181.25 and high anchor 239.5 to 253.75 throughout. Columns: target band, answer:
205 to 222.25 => -2.8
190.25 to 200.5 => -0.8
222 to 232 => -1.3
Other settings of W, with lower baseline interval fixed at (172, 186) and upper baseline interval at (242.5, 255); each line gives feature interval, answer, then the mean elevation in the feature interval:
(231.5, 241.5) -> -0.12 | 2.14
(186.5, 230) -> -0.18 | 1.8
